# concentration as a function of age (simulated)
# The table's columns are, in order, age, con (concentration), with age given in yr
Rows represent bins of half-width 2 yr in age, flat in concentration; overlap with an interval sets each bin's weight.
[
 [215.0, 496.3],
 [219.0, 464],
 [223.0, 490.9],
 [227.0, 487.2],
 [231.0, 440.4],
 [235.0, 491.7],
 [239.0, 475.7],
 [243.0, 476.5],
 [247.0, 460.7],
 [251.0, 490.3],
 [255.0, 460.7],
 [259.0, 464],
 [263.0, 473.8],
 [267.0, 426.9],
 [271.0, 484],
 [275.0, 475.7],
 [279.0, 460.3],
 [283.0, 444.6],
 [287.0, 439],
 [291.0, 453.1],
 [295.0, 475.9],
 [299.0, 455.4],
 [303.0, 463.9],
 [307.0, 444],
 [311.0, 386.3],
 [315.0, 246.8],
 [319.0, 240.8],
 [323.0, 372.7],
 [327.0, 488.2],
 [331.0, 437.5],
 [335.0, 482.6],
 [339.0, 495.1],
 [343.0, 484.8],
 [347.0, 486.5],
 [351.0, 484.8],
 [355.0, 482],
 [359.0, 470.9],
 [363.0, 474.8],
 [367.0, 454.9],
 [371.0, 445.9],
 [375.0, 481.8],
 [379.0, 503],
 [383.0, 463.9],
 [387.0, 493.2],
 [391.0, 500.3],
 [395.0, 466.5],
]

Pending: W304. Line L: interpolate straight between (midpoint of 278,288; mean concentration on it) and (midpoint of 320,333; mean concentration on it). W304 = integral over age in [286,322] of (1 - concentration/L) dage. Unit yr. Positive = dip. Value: 2.96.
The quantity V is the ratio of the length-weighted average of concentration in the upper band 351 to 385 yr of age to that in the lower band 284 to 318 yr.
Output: 1.1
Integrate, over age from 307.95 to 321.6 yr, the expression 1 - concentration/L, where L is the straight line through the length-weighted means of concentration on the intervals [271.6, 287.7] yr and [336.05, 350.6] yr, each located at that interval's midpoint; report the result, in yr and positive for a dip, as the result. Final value 4.83 yr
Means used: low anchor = 459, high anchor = 488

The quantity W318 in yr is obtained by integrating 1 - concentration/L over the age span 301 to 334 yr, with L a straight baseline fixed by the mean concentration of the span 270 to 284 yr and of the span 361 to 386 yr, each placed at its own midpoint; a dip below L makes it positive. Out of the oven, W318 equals 5.7 yr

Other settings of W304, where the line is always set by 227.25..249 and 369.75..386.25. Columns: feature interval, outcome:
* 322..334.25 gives 0.8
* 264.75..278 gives 0.3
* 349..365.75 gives -0.1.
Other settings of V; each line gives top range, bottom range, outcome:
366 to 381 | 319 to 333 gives 1.17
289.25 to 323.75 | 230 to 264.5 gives 0.84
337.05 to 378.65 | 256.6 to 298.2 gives 1.04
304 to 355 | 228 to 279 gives 0.91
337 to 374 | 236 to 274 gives 1.01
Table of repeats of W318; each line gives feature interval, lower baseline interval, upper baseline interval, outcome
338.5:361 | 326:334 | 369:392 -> -0.7 yr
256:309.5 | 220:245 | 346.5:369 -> 2.0 yr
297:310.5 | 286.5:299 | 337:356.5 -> 0.5 yr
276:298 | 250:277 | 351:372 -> 0.6 yr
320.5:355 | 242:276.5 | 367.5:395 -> 0.8 yr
